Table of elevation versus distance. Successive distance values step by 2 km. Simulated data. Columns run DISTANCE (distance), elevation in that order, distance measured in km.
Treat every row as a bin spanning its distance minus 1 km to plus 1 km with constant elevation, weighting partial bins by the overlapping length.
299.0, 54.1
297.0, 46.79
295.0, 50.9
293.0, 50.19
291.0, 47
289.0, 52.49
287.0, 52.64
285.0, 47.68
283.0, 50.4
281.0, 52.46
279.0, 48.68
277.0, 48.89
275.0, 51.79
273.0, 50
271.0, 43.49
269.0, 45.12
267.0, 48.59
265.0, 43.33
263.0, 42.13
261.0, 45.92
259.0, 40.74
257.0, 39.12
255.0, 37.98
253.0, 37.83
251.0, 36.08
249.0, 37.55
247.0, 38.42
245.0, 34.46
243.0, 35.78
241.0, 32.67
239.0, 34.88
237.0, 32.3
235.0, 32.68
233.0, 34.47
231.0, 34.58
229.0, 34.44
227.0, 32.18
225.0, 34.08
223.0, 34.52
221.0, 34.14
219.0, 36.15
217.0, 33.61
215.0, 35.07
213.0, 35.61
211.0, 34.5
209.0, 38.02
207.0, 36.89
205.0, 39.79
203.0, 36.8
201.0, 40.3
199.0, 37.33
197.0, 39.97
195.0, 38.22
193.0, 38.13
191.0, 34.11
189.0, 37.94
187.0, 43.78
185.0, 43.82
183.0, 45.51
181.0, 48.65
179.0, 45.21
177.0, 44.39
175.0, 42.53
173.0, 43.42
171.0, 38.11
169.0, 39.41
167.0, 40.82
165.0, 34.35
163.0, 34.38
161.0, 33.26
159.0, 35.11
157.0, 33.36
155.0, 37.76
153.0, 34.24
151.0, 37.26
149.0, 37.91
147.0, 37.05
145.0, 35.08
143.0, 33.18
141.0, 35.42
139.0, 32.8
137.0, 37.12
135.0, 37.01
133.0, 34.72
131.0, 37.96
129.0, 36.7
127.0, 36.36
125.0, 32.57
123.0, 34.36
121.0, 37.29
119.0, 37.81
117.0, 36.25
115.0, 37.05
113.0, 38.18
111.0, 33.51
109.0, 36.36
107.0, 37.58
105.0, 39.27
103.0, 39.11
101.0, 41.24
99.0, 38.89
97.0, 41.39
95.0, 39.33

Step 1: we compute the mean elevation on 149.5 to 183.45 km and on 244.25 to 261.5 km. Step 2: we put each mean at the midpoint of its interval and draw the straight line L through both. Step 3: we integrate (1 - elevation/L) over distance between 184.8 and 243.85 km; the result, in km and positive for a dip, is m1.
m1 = 4.1 km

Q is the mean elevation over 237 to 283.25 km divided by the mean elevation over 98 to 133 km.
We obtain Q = 1.14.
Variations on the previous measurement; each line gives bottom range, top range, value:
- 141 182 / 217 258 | 0.92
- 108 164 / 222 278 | 1.09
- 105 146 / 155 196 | 1.10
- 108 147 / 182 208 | 1.10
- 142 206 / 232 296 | 1.11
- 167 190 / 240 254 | 0.84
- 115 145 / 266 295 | 1.38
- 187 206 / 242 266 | 1.02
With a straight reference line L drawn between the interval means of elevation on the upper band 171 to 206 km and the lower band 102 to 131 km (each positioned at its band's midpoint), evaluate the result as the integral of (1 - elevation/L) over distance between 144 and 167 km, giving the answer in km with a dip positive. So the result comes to 2.0 km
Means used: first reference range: 36.6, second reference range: 41.1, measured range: 35.7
